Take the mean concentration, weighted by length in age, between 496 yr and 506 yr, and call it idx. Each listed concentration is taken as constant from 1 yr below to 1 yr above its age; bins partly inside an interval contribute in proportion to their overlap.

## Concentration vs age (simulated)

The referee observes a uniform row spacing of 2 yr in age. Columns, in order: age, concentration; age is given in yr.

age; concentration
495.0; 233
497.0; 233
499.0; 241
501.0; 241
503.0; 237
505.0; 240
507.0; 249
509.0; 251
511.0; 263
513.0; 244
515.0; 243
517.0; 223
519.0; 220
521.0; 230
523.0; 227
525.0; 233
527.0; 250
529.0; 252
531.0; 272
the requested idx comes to 238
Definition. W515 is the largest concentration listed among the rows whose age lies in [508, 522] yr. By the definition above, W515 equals 263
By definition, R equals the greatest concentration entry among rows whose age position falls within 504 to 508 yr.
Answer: 249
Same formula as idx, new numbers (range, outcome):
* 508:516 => 250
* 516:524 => 225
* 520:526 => 230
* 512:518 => 237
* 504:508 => 244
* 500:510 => 244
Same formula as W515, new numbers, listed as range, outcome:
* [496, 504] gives 241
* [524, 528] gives 250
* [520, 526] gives 233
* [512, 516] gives 244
